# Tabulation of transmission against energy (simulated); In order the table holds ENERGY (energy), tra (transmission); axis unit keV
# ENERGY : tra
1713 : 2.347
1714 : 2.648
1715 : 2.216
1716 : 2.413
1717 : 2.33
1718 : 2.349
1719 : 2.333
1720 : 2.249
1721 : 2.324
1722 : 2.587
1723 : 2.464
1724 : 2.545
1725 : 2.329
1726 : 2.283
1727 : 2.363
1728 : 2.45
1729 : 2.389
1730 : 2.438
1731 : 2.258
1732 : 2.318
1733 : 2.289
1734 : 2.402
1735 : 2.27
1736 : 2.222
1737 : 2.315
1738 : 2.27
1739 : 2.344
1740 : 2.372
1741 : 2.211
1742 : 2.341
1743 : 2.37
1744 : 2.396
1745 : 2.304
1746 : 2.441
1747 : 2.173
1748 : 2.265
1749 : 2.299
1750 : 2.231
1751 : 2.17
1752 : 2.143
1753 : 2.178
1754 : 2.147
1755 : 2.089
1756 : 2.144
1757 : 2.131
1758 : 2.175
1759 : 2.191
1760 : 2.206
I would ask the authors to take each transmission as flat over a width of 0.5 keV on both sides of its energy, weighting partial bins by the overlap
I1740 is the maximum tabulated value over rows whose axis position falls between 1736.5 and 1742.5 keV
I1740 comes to 2.372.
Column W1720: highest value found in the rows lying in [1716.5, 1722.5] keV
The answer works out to 2.587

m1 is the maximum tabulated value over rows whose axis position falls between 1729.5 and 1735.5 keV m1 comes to 2.438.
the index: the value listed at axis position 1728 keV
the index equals 2.45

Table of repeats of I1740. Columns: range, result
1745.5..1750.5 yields 2.441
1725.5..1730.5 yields 2.45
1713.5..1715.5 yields 2.648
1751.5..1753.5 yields 2.178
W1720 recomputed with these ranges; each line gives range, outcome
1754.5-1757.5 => 2.144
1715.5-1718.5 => 2.413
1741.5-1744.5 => 2.396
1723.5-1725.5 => 2.545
